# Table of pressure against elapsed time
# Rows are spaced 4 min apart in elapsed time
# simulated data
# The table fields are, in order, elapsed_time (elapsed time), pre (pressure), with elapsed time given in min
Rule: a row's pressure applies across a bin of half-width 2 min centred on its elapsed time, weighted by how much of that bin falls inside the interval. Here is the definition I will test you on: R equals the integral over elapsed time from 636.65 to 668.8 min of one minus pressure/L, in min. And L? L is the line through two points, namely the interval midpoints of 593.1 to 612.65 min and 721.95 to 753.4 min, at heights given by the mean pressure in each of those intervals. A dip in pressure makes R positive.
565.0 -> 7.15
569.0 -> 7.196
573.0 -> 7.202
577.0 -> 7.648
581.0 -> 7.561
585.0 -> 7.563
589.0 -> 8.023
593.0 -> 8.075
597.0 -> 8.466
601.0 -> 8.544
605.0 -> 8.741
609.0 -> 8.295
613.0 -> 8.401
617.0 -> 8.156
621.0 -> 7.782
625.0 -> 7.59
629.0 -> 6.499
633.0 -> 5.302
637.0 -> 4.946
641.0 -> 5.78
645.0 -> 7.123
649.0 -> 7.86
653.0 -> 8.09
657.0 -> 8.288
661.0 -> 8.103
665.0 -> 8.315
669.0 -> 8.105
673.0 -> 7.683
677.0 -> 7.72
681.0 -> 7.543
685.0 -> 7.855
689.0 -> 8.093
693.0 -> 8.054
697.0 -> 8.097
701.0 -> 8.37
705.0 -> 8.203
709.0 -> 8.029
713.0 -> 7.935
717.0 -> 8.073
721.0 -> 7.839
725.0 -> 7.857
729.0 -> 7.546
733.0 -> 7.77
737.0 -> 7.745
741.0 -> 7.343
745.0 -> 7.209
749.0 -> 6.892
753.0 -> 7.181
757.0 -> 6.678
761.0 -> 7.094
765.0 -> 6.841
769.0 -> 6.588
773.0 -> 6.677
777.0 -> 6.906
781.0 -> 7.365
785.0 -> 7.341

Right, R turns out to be 2.4 min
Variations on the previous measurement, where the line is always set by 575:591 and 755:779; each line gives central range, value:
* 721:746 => -2.3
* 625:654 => 3.5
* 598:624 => -2.5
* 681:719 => -4.9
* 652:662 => -1.1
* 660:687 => -2.4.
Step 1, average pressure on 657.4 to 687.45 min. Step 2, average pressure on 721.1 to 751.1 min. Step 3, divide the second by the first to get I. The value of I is 0.95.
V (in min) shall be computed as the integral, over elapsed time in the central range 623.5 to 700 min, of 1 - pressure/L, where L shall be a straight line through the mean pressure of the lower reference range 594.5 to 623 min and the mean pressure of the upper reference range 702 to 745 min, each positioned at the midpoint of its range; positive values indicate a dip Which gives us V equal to 6.2 min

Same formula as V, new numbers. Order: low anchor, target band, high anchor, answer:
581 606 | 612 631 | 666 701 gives 1.04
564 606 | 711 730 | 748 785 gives -1.86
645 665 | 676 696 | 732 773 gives -0.40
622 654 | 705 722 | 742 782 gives -2.94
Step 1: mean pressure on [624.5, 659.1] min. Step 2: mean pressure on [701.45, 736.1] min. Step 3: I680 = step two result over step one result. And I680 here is 1.16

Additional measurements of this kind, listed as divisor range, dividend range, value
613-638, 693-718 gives 1.17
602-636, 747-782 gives 0.91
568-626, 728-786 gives 0.90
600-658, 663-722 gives 1.08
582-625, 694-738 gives 0.98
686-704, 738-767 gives 0.87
